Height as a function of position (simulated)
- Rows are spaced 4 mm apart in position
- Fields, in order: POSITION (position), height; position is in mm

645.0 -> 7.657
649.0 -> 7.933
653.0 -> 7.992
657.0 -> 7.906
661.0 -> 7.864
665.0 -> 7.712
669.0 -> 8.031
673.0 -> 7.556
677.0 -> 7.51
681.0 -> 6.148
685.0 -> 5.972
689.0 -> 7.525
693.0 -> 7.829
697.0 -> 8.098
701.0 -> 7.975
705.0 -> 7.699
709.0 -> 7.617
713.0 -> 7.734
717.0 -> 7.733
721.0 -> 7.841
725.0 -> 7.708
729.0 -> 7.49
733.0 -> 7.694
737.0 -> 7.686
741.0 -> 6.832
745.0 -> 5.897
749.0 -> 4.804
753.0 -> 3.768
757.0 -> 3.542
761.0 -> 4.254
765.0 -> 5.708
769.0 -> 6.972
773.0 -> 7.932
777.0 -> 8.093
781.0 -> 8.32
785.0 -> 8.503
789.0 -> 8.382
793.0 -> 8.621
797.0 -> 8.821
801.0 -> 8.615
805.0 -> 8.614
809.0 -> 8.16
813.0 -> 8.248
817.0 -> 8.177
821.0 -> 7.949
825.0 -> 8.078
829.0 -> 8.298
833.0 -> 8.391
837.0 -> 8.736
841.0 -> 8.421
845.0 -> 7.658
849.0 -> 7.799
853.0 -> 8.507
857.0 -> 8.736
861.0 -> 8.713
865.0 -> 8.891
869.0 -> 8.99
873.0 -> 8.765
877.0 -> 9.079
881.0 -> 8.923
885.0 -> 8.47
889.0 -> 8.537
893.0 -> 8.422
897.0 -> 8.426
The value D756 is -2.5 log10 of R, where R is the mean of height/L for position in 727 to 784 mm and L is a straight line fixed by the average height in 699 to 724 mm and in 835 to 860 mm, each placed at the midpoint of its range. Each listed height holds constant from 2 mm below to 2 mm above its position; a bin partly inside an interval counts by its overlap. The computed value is 0.24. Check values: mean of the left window 7.76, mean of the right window 8.33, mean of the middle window 6.39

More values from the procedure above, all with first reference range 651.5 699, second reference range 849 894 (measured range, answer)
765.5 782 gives 0.07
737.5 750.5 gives 0.28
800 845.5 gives 0.01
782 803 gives -0.05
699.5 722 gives -0.01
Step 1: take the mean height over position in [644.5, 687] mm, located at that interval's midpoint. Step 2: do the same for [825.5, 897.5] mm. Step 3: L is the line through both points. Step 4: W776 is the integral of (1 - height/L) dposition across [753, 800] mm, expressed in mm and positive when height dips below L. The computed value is 5.9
